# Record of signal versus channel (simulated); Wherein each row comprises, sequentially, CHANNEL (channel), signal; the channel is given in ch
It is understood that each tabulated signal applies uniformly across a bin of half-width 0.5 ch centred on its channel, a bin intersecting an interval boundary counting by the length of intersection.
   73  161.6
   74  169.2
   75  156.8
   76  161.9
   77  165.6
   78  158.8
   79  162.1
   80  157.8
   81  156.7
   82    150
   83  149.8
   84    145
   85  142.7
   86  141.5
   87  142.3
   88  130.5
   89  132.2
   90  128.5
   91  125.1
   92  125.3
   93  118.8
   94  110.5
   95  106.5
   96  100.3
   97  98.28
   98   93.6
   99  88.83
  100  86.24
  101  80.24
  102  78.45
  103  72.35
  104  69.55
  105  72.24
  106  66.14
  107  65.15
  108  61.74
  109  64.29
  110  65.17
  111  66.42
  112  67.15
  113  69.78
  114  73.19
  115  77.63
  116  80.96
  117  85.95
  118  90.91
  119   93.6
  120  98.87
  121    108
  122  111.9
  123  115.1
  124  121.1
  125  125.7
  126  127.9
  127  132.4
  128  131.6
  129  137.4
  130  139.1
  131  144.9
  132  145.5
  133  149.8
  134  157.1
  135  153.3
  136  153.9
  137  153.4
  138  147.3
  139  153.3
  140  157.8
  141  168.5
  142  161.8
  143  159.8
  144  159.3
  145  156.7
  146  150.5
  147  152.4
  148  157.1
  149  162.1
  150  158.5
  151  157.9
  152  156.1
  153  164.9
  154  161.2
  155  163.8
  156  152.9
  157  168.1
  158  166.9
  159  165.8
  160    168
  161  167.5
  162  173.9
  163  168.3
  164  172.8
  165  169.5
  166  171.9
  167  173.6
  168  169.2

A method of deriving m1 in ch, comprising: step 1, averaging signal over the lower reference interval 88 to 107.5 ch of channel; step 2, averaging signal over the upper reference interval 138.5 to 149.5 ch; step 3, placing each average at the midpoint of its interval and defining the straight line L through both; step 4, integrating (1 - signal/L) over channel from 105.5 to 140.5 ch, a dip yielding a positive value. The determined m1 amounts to 5.72 ch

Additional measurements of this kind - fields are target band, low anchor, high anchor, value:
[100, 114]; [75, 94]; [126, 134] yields 7.1 ch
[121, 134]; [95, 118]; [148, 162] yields -2.0 ch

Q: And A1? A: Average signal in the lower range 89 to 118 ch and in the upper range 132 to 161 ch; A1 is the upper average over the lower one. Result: 1.83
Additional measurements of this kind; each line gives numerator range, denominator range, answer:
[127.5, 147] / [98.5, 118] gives 2.06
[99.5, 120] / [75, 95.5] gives 0.53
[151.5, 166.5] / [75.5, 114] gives 1.52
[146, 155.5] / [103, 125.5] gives 1.89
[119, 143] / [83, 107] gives 1.30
